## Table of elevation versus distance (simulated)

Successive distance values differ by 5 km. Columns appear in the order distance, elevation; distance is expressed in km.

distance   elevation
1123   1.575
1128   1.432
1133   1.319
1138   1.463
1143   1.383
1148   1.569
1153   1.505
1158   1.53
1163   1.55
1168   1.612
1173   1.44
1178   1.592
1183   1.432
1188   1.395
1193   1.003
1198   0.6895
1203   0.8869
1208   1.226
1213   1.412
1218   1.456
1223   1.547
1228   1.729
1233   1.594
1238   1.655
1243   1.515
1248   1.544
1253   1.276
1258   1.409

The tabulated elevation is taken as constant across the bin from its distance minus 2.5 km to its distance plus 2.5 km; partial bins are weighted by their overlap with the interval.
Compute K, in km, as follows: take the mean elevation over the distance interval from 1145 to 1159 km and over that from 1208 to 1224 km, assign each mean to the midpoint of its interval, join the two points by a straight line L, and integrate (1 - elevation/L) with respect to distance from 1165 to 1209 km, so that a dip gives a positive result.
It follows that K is 6.5 km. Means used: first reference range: 1.53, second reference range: 1.43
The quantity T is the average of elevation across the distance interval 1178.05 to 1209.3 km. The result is 1.14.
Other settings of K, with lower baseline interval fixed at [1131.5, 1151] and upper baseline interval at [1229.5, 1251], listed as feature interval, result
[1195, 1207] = 5.3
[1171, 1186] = 0.1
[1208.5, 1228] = 0.9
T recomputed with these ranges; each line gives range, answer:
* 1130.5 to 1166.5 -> 1.48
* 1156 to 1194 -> 1.46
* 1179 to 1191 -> 1.42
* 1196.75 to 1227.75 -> 1.26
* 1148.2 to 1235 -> 1.39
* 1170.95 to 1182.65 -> 1.5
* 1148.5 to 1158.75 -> 1.53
